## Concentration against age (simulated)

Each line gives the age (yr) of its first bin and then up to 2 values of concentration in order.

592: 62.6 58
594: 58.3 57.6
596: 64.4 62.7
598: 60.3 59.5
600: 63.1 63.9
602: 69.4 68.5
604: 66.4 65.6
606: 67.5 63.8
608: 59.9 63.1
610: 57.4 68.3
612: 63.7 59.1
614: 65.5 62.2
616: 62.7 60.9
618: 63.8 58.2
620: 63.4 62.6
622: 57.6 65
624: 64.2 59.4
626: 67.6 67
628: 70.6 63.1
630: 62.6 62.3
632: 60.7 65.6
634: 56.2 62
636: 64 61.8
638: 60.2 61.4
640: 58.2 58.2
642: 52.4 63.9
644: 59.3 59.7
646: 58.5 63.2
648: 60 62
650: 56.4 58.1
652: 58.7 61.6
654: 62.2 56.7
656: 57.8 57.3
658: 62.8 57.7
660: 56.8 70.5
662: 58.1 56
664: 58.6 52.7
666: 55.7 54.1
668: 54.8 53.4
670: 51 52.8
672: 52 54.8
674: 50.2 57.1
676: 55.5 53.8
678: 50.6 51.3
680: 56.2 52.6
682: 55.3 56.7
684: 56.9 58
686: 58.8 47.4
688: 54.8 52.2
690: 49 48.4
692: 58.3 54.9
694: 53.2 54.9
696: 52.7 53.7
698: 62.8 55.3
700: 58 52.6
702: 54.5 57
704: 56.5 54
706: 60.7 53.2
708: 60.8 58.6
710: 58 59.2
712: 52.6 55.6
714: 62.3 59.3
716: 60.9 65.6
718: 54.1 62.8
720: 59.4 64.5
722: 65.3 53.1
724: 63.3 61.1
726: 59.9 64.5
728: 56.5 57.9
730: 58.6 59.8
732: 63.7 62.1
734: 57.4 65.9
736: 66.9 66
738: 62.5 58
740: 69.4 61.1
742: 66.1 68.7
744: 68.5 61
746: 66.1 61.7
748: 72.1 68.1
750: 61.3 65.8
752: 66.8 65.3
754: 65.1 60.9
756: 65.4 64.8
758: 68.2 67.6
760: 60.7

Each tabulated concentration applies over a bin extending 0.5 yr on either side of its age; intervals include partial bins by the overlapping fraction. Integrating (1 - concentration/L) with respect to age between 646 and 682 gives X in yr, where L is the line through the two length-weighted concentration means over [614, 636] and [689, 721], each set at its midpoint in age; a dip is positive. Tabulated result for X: 2.0 yr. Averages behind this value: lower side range 62.8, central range 56.7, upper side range 56.8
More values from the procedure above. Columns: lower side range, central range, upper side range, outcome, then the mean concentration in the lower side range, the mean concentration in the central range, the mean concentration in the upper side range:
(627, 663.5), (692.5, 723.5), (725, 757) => 2.5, 60.6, 57.6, 63.6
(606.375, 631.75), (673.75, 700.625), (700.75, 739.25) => 2.8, 63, 54.4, 59.7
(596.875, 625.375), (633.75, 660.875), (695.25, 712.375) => 0.3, 63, 59.7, 56.5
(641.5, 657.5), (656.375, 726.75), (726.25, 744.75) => 5.2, 59.2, 56.5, 62.9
